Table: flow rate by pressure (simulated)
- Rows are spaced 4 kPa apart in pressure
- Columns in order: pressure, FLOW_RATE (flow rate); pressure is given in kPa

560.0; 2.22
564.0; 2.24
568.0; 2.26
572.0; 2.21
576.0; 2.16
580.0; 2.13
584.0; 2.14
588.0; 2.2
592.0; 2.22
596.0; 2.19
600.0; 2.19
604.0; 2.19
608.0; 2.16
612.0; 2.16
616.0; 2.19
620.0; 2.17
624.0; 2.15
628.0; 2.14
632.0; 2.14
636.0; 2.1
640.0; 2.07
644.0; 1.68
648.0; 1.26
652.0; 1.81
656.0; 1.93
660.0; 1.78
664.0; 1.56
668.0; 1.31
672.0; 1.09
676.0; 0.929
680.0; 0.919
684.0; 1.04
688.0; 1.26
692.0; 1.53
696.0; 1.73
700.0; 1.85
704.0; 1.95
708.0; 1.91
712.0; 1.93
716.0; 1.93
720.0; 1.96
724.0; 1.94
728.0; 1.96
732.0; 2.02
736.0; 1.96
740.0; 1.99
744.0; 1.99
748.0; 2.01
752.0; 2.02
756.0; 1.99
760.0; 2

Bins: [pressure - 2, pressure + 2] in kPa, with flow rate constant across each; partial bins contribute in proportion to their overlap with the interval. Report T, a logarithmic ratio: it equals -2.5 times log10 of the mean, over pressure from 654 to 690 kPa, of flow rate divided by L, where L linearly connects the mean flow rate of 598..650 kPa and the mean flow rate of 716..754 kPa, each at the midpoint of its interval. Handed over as 0.47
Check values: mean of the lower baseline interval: 2.05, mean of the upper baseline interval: 1.98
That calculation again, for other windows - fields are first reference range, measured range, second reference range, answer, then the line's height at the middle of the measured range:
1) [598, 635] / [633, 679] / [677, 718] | 0.192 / 1.88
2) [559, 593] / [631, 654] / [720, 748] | 0.152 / 2.1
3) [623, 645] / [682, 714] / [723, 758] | 0.217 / 2.02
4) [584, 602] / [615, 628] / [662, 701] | -0.137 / 1.91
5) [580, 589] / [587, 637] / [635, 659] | -0.091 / 2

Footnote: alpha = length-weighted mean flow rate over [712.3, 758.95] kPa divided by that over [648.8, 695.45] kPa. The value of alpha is 1.4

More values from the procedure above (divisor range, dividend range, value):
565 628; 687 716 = 0.81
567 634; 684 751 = 0.85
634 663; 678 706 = 0.82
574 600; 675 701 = 0.61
